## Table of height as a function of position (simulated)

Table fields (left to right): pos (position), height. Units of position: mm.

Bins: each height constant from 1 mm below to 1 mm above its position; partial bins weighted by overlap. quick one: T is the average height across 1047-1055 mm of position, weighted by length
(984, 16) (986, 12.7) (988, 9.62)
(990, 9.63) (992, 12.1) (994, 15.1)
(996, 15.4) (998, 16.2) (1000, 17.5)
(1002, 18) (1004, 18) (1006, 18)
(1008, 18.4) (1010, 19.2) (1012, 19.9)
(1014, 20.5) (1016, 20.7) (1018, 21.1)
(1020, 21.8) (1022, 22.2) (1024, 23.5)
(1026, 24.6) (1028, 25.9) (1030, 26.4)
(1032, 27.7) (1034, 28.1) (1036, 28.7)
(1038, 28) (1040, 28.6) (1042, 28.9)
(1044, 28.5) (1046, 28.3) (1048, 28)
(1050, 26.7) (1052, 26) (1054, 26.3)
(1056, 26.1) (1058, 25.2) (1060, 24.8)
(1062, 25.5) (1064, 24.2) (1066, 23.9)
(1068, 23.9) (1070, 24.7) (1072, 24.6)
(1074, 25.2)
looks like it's 26.8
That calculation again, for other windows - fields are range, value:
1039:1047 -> 28.6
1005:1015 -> 19.2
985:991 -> 10.7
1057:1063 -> 25.2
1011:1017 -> 20.4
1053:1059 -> 25.9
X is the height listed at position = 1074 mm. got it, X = 25.2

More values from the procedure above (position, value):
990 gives 9.63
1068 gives 23.9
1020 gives 21.8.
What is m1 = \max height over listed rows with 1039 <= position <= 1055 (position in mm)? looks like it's 28.9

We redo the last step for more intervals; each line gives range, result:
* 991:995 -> 15.1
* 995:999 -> 16.2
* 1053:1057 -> 26.3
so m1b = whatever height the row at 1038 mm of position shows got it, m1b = 28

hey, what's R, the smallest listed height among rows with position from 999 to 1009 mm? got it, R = 17.5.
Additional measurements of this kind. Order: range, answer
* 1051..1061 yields 24.8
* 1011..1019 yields 19.9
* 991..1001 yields 12.1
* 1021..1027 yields 22.2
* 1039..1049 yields 28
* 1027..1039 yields 25.9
